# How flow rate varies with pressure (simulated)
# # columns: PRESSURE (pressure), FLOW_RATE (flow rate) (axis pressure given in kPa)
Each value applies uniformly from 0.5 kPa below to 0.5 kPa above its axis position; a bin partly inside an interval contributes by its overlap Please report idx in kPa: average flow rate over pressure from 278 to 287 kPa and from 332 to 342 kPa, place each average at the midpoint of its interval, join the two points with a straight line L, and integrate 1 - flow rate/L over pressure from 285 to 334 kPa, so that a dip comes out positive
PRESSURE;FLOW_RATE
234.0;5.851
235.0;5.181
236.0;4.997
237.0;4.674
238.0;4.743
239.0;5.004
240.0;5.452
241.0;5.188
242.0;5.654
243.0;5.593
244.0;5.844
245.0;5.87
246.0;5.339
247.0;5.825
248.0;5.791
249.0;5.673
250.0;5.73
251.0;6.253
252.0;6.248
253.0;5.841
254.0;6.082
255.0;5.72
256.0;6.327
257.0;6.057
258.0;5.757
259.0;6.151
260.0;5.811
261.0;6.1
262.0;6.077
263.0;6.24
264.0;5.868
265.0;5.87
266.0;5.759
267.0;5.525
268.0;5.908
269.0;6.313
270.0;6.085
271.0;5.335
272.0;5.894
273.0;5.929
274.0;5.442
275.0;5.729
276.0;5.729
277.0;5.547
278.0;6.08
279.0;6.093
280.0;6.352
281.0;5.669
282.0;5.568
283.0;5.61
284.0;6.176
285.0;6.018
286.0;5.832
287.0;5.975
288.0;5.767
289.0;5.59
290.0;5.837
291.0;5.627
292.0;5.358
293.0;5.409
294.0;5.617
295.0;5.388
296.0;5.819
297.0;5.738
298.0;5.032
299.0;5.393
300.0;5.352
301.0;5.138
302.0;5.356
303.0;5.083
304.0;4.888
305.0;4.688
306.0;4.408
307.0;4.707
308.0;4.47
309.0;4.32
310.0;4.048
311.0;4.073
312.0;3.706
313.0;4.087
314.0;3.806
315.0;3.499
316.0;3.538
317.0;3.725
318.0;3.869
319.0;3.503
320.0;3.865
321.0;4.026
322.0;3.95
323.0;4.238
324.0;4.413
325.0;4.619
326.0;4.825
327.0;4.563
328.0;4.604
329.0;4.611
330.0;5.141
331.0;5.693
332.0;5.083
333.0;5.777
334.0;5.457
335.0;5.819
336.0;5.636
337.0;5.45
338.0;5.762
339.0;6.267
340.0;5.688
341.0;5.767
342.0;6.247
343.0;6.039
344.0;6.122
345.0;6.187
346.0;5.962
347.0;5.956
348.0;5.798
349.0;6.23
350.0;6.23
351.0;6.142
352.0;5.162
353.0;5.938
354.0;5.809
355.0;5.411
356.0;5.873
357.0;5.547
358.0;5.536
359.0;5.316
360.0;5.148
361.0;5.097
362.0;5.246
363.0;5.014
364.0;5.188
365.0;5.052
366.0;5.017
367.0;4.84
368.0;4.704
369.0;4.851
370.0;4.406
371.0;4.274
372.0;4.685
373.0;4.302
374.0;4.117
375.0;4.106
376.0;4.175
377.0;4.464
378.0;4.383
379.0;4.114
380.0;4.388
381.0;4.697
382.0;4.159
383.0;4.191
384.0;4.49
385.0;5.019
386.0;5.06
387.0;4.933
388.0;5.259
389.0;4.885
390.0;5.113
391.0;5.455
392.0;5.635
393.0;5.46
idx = 8.6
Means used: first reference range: 5.93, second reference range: 5.73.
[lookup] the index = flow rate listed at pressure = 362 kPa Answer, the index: 5.246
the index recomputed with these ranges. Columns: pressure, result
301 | 5.138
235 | 5.181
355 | 5.411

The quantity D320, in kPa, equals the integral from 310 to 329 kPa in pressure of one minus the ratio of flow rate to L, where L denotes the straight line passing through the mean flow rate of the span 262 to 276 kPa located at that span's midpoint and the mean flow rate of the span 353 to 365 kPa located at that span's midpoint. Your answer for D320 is 5.2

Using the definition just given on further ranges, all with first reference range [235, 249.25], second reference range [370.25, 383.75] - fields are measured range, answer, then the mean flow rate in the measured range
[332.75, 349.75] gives -4.8 kPa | 5.9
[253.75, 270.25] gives -2.3 kPa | 5.98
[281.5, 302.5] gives -2.5 kPa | 5.6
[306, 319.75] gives 2.5 kPa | 3.97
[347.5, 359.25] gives -3.3 kPa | 5.76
